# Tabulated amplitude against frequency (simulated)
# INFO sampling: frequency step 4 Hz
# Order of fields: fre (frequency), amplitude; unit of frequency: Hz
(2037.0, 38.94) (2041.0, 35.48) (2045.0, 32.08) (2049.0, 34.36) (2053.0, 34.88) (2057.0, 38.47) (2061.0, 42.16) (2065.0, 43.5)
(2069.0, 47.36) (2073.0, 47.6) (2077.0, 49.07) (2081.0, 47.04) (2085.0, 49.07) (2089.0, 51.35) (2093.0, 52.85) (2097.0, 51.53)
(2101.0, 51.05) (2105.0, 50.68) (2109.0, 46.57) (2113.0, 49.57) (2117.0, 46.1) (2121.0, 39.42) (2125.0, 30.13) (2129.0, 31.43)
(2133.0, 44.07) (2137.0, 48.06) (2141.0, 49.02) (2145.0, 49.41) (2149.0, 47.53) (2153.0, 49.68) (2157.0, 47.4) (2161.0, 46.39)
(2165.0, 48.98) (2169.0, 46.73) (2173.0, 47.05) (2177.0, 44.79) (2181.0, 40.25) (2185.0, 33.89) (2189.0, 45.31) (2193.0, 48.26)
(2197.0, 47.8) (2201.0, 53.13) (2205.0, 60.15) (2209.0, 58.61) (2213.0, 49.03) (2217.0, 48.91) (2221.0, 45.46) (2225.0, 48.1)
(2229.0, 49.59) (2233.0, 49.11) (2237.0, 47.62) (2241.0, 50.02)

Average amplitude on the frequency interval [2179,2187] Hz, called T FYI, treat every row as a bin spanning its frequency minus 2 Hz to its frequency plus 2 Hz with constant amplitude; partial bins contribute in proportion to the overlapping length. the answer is 37.1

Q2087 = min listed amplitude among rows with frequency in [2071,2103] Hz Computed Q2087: 47.04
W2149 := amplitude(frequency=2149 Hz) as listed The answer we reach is 47.53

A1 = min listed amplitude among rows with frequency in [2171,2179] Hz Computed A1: 44.79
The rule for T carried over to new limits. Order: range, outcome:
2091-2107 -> 51.5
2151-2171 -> 47.8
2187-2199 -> 47.1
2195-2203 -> 50.5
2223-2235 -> 48.9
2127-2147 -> 44.4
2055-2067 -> 41.4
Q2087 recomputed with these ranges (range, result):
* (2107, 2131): 30.13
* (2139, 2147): 49.02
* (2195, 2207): 47.8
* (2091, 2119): 46.1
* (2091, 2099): 51.53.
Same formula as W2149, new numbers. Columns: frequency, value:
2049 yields 34.36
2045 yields 32.08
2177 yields 44.79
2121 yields 39.42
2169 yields 46.73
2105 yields 50.68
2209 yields 58.61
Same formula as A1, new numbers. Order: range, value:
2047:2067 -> 34.36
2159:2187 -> 33.89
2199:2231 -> 45.46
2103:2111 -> 46.57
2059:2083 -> 42.16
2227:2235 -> 49.11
